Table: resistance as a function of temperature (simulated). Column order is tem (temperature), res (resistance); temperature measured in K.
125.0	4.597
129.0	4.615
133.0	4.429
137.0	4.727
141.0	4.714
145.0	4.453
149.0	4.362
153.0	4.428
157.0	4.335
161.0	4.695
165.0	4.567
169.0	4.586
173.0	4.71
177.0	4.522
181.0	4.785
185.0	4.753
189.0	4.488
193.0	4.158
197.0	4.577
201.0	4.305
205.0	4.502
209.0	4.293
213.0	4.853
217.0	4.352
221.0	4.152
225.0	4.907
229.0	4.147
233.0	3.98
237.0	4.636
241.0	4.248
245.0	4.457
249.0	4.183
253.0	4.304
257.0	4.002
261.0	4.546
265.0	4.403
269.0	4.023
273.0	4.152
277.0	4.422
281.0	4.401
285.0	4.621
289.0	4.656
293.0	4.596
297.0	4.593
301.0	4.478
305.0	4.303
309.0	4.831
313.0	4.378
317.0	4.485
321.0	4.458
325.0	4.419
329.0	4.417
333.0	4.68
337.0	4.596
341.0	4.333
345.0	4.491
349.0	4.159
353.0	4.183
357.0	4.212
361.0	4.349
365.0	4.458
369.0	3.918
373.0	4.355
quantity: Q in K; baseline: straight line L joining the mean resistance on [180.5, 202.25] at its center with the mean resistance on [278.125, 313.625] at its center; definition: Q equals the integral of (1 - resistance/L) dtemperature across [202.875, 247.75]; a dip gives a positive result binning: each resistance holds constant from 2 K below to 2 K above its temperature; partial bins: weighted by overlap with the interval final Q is 1.1 K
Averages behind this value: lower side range 4.5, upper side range 4.54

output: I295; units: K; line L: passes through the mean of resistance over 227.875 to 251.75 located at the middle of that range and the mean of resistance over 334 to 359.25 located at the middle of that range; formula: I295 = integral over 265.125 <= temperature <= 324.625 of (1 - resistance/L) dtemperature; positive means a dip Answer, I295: -1.95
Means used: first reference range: 4.28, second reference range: 4.34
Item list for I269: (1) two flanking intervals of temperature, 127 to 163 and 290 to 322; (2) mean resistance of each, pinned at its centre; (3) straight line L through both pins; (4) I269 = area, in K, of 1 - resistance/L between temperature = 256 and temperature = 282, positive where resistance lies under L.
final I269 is 1.4 K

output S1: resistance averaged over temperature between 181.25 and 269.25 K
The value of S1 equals 4.39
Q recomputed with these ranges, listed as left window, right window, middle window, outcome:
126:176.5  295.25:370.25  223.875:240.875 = 0.4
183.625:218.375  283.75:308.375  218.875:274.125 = 2.6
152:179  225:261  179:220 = -0.5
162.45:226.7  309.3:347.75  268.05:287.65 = 0.7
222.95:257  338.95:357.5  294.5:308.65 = -0.7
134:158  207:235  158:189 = -1.2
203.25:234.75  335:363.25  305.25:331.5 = -0.8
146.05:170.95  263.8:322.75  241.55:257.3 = 0.7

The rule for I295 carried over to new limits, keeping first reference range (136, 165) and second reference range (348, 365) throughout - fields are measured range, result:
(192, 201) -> 0.2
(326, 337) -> -0.7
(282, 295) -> -0.8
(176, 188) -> -0.5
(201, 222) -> 0.1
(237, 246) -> 0.0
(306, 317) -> -0.6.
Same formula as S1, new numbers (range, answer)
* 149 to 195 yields 4.54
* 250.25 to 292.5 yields 4.36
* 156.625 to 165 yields 4.56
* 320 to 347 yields 4.49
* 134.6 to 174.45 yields 4.55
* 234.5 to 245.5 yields 4.42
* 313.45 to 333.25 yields 4.47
